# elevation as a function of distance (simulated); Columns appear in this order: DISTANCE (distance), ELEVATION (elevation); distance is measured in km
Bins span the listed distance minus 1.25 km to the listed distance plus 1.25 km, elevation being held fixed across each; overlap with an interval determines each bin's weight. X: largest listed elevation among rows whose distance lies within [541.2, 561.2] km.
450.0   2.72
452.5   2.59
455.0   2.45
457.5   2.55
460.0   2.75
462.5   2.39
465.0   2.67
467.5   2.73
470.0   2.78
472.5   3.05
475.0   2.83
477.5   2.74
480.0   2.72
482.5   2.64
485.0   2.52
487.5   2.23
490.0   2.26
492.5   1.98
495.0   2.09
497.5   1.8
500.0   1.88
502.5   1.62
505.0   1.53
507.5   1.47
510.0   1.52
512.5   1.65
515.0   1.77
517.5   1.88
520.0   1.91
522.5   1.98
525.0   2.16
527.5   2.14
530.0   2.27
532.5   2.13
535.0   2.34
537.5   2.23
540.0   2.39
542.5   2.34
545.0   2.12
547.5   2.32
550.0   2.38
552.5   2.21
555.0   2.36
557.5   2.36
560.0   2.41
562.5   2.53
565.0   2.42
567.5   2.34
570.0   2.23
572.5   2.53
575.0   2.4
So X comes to 2.41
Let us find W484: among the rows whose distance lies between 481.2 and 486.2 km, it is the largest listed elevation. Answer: 2.64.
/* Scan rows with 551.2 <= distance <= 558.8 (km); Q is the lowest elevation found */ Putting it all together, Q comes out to 2.21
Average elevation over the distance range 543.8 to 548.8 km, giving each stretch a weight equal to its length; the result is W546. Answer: 2.22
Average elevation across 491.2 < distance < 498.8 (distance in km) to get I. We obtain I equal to 1.96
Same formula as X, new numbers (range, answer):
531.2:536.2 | 2.34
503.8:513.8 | 1.65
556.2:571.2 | 2.53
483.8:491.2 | 2.52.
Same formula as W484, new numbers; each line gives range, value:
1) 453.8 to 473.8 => 3.05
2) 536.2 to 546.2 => 2.39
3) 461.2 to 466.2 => 2.67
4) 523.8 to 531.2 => 2.27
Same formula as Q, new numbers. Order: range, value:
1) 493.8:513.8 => 1.47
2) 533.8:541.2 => 2.23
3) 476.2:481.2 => 2.72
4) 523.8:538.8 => 2.13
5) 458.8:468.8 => 2.39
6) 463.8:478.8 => 2.67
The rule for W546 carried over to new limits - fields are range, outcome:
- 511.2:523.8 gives 1.84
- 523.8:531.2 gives 2.19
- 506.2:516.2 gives 1.6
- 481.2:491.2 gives 2.41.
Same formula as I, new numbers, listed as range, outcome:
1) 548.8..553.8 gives 2.29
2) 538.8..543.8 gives 2.36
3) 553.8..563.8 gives 2.42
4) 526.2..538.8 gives 2.22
